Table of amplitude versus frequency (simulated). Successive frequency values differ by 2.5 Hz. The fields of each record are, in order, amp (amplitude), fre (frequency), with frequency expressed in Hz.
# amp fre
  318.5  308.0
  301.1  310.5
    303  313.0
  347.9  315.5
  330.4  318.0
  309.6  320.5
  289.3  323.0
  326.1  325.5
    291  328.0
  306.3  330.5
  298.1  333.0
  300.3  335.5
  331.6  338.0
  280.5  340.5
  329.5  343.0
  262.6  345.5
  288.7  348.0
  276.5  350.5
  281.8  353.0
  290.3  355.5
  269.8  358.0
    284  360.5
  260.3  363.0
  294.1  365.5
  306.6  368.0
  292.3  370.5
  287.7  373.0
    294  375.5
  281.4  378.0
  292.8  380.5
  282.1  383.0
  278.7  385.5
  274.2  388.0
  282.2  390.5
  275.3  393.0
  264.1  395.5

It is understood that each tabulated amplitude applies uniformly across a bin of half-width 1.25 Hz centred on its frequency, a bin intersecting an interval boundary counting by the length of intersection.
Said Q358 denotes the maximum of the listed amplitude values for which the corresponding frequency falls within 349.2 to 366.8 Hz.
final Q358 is 294.1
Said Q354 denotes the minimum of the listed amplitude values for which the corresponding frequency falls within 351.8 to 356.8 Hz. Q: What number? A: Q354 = 281.8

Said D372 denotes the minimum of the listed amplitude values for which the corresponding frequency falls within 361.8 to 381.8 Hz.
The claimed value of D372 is 260.3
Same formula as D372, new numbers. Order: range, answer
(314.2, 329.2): 289.3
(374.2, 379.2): 281.4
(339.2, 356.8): 262.6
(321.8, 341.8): 280.5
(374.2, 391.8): 274.2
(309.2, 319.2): 301.1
